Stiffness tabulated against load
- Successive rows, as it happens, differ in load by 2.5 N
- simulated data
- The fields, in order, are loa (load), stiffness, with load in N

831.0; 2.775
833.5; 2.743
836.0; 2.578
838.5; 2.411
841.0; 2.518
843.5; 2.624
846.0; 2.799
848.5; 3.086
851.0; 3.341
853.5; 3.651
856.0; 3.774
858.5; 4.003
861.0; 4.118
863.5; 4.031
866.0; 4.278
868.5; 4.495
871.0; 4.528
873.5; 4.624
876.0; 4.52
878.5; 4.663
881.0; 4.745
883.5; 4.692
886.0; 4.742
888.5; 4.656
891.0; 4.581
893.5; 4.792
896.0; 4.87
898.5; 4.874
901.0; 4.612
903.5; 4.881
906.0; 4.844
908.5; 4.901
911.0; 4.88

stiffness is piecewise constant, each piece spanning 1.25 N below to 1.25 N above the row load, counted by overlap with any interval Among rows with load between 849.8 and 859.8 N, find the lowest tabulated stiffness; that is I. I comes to 3.341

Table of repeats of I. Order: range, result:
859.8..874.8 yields 4.031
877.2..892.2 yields 4.581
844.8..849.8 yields 2.799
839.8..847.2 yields 2.518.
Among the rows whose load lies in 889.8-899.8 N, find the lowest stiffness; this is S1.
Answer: 4.581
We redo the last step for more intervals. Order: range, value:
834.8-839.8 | 2.411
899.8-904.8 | 4.612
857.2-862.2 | 4.003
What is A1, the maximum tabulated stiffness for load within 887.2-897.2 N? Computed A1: 4.87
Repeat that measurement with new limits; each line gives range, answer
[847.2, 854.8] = 3.651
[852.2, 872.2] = 4.528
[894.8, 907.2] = 4.881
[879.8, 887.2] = 4.745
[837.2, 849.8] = 3.086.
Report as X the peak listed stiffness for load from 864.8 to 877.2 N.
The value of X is 4.624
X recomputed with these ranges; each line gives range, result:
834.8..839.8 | 2.578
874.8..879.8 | 4.663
